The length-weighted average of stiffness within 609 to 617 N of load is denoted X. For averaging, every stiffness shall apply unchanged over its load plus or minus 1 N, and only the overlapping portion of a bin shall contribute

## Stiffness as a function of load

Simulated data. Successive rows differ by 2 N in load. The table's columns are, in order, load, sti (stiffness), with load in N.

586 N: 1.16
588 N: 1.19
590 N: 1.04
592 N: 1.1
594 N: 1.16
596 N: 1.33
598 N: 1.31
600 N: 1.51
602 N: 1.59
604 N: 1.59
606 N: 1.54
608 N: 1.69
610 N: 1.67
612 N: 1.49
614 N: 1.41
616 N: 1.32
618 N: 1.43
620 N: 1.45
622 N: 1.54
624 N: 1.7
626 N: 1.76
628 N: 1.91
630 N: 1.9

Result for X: 1.47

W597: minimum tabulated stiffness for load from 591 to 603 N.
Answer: 1.1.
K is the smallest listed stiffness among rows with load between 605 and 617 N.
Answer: 1.32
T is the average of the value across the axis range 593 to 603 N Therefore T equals 1.38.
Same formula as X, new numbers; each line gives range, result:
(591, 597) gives 1.2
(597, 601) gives 1.41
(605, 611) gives 1.63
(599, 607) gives 1.56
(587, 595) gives 1.12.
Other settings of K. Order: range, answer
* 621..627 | 1.54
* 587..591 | 1.04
